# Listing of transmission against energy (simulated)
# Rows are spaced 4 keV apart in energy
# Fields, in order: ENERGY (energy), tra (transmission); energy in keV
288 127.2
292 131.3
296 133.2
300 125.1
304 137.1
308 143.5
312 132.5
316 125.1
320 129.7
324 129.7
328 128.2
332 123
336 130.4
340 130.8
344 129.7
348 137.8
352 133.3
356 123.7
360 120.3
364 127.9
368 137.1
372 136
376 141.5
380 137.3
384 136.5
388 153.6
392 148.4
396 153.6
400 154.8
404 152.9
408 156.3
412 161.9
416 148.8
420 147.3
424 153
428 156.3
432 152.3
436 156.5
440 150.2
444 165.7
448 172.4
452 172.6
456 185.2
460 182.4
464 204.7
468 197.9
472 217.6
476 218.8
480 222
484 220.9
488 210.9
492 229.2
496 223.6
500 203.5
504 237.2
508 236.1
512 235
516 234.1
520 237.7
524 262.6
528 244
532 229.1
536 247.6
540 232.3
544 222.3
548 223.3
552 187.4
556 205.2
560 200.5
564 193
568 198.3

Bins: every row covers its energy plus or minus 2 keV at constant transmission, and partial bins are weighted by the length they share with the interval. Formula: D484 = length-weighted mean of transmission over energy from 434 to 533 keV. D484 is 210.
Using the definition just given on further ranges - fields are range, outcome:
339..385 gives 133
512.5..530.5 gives 243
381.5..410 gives 151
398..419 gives 155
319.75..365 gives 129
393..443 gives 154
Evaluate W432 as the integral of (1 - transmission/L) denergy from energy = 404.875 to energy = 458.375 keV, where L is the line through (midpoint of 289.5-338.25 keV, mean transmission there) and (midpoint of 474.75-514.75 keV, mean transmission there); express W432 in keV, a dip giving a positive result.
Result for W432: 8.82 keV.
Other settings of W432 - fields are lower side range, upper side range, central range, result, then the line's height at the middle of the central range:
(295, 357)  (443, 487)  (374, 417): 3.8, 164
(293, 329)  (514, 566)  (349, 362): 2.0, 150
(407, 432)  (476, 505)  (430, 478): 1.4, 186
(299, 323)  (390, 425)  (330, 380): 3.7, 142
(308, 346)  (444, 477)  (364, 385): 2.0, 152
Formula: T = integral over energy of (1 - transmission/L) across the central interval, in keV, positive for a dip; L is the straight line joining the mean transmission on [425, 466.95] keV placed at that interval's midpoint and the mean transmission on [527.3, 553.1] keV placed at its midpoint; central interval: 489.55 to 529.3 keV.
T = -4.8 keV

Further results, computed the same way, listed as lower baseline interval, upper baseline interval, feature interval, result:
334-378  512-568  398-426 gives 1.06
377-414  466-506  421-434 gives 1.56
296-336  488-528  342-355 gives 1.32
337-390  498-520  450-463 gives 0.90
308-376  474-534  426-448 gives 3.62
